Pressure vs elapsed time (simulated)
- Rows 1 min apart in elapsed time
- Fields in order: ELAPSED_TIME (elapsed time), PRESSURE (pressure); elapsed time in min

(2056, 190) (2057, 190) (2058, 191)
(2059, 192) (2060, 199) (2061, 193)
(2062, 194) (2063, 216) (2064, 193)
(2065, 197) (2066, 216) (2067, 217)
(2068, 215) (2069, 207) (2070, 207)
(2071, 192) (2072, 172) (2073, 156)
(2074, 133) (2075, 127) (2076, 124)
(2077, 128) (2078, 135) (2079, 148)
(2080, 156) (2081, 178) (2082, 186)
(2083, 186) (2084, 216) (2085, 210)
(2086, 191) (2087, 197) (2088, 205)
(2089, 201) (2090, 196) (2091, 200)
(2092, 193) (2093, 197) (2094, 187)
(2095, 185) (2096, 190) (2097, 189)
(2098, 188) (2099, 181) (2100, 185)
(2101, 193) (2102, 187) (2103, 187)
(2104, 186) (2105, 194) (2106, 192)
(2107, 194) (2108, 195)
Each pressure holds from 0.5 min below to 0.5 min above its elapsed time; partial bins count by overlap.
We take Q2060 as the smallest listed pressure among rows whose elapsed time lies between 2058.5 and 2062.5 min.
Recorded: 192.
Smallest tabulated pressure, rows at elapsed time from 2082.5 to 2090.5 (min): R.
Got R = 186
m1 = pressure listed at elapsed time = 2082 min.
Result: 186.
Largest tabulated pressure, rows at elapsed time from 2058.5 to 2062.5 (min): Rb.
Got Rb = 199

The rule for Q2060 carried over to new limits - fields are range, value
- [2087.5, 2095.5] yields 185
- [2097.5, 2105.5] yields 181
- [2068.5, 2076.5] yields 124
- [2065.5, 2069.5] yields 207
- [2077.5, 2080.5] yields 135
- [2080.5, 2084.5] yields 178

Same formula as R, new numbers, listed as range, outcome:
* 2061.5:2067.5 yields 193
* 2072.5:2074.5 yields 133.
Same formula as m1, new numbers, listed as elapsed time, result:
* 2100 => 185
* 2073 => 156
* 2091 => 200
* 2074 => 133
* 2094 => 187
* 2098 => 188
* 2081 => 178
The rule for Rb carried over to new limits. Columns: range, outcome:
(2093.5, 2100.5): 190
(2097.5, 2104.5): 193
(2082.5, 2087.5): 216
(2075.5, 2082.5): 186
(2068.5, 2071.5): 207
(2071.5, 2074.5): 172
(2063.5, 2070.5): 217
